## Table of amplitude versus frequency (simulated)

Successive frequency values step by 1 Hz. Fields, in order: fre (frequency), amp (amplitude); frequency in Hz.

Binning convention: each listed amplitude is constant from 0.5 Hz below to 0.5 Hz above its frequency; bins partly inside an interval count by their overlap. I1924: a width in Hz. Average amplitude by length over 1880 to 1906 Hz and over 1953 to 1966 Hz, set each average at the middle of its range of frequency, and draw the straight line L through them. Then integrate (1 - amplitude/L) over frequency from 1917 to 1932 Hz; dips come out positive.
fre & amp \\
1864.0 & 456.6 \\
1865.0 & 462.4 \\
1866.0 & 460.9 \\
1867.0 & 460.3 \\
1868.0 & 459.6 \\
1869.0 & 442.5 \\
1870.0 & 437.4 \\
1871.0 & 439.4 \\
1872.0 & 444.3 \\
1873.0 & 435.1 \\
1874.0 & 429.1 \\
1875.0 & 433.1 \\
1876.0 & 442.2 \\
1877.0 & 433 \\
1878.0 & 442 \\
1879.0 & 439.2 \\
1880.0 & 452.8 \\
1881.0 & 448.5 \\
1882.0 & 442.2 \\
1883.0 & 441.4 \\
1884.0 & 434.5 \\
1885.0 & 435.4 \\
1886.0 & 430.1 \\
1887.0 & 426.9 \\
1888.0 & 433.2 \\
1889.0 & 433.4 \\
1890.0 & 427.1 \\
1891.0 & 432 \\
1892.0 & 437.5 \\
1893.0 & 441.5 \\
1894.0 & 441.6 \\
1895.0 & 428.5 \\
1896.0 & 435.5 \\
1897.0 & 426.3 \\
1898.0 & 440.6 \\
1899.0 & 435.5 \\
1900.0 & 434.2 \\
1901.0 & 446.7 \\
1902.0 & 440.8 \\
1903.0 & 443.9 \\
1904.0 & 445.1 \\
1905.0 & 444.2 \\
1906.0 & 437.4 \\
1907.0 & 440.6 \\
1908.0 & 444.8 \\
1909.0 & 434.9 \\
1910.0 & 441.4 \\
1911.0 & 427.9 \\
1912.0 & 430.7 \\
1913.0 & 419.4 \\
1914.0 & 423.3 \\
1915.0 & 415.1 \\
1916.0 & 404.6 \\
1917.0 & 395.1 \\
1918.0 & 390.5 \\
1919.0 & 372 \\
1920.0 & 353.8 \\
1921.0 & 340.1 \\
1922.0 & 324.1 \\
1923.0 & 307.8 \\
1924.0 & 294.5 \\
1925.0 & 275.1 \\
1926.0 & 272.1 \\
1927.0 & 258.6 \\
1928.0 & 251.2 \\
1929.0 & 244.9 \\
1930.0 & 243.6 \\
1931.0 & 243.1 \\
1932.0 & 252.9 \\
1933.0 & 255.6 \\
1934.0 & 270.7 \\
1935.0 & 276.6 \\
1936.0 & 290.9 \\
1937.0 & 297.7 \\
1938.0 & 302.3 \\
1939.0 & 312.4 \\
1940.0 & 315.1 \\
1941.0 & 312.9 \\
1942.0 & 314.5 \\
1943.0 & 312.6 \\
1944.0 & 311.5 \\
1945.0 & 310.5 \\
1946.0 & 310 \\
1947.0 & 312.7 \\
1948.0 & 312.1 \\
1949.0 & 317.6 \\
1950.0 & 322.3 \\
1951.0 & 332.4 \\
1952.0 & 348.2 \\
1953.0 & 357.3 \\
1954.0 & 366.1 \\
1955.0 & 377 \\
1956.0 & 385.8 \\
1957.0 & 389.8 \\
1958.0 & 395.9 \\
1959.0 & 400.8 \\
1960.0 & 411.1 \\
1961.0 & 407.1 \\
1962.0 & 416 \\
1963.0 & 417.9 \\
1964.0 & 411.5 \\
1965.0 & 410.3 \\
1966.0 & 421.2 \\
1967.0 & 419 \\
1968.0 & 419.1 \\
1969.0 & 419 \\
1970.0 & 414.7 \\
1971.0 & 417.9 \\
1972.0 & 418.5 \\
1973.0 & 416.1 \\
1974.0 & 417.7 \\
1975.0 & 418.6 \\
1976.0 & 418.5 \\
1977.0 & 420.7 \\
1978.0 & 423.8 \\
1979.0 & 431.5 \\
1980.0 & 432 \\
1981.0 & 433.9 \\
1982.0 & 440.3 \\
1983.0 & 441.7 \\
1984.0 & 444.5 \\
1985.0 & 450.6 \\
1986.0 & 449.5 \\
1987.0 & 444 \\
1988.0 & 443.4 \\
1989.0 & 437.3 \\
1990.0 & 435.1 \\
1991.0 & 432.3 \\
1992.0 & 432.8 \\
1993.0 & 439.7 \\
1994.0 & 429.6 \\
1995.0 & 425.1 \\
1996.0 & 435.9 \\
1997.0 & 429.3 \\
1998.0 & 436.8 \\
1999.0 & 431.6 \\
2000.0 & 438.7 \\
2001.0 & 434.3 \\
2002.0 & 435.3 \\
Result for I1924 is 4.3 Hz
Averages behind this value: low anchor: 437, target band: 300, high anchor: 398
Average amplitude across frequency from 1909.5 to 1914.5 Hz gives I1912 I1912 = 429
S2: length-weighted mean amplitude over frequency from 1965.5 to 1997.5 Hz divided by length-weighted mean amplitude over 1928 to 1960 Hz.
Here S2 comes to 1.36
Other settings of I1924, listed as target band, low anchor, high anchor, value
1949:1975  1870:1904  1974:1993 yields 2.38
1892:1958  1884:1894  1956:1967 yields 9.82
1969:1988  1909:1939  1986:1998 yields -0.71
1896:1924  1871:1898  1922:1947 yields -3.99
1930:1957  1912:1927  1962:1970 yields 5.25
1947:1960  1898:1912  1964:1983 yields 2.07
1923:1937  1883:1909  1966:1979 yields 5.30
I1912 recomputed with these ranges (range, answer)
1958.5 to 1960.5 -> 406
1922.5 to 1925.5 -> 292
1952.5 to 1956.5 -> 372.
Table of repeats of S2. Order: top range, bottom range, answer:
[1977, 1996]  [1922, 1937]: 1.62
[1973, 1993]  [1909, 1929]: 1.22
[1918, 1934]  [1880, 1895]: 0.66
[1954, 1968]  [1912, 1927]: 1.14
